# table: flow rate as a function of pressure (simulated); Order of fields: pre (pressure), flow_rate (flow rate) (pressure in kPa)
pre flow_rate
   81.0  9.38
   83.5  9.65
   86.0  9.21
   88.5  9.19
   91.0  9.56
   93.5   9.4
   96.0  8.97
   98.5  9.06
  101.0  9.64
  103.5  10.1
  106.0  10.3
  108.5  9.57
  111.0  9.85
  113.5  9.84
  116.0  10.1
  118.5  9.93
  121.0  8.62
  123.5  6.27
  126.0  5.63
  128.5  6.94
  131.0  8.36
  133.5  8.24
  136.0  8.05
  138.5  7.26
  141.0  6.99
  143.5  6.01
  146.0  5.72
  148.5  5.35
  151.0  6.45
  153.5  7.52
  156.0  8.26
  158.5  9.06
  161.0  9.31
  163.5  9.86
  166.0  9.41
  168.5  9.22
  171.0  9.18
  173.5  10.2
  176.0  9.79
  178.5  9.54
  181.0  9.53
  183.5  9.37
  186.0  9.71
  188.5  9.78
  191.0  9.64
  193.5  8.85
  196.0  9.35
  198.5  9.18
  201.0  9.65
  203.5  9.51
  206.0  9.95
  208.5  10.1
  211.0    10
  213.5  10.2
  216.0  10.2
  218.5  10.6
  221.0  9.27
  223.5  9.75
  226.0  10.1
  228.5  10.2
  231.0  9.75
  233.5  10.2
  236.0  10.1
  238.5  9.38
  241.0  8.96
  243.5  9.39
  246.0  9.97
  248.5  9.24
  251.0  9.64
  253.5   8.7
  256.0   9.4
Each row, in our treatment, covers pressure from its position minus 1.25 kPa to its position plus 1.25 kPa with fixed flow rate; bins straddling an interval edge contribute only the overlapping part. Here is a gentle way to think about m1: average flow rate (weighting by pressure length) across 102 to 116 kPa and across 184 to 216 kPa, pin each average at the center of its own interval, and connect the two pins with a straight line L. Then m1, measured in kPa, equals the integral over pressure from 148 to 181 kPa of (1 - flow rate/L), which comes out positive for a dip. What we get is 3.25 kPa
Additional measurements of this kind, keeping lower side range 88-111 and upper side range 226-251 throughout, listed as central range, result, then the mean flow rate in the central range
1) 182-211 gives 0.3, 9.57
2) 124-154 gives 8.6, 6.85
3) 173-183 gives -0.1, 9.7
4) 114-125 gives 1.0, 8.74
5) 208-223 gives -0.6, 10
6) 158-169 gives 0.3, 9.4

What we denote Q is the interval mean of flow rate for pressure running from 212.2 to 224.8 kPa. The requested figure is 10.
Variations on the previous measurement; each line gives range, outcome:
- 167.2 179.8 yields 9.59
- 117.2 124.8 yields 8.27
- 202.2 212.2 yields 9.89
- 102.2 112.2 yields 9.95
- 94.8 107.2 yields 9.61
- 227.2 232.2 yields 9.98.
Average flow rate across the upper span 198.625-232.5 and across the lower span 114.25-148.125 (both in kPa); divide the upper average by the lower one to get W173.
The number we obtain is 1.3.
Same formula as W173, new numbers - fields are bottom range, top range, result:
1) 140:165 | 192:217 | 1.30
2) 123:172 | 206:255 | 1.28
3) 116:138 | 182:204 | 1.20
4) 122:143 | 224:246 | 1.36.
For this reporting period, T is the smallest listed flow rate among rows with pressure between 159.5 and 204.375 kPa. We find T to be 8.85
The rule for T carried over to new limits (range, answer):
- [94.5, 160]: 5.35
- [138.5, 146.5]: 5.72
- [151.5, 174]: 7.52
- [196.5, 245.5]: 8.96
